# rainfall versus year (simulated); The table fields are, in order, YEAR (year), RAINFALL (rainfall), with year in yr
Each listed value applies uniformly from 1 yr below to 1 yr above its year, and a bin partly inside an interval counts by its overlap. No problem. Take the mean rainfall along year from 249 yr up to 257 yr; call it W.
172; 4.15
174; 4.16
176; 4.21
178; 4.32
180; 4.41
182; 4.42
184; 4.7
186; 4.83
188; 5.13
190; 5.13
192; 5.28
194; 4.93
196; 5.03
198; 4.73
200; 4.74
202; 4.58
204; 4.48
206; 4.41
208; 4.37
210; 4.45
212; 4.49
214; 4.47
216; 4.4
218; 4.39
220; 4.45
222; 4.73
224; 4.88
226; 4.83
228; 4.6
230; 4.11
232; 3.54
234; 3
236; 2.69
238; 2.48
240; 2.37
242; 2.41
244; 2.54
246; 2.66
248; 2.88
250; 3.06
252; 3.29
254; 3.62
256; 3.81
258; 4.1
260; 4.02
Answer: 3.44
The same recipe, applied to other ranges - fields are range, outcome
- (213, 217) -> 4.44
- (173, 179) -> 4.23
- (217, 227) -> 4.66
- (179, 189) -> 4.7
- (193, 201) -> 4.86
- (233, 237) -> 2.84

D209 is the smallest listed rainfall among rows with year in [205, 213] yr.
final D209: 4.37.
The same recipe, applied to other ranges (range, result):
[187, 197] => 4.93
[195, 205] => 4.48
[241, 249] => 2.41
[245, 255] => 2.66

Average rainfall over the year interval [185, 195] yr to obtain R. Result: 5.06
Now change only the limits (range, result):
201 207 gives 4.49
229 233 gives 3.83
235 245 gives 2.5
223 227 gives 4.86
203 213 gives 4.44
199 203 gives 4.66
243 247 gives 2.6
